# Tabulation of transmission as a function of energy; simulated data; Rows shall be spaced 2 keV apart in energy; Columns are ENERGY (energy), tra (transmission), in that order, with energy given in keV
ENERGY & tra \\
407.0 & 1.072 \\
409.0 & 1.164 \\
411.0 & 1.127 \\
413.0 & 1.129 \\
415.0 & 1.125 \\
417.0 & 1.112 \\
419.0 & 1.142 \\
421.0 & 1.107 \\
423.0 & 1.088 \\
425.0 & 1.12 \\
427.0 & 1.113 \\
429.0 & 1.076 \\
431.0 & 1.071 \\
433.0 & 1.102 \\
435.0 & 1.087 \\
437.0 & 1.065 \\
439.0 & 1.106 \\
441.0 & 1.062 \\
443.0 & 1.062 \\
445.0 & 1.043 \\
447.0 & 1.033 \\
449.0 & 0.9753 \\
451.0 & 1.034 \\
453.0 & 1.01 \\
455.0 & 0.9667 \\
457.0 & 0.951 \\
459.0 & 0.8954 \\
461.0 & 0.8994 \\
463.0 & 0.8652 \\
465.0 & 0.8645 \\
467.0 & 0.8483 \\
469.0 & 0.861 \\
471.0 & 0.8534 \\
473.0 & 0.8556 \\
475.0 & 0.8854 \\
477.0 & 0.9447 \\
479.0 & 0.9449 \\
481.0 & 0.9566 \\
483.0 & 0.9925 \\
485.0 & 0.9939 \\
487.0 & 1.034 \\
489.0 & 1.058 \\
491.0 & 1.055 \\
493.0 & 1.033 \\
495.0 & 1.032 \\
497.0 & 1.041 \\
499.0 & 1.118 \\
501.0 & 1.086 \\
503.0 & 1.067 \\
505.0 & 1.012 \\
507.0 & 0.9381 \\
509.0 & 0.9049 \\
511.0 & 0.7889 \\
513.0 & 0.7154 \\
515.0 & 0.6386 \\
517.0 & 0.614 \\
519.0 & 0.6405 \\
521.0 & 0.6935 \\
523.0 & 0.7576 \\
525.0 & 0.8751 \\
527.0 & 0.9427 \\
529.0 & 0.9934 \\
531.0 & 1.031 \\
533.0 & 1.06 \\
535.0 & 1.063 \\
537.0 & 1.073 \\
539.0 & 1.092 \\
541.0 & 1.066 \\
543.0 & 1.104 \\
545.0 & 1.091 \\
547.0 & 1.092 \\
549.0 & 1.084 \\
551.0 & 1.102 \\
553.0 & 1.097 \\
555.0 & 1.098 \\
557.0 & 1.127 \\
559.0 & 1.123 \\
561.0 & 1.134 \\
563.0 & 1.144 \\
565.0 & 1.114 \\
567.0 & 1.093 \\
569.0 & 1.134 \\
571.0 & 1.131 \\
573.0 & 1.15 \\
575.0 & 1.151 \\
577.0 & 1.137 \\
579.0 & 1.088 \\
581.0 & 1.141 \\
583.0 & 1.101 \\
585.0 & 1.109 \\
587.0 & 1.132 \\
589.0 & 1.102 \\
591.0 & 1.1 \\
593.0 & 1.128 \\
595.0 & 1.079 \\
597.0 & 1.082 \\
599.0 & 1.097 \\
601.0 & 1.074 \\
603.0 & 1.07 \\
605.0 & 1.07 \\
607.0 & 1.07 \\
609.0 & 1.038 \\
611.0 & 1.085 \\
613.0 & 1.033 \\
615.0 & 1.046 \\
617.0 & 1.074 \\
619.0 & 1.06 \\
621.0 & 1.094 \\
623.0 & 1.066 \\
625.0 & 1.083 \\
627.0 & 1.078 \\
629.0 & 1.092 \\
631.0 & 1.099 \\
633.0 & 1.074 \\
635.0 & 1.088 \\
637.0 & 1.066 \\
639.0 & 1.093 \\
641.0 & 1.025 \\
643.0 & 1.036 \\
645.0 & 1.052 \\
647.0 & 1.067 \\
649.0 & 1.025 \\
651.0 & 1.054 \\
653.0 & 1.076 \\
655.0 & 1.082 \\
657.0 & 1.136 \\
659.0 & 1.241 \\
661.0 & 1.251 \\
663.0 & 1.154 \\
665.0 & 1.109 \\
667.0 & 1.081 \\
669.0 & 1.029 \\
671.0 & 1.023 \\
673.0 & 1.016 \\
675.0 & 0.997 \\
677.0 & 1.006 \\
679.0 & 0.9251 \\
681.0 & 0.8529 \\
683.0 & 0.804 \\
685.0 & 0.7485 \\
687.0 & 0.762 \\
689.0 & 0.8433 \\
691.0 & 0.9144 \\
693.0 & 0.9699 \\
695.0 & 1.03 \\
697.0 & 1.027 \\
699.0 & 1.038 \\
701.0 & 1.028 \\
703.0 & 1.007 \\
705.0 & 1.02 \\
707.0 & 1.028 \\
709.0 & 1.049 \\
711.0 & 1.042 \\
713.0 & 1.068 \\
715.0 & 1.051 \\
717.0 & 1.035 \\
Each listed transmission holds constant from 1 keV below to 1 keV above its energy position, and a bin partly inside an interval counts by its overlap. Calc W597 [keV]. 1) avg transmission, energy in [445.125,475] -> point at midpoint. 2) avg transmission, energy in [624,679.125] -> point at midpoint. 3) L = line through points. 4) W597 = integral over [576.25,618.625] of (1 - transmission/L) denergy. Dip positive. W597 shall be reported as -2.3 keV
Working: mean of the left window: 0.925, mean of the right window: 1.08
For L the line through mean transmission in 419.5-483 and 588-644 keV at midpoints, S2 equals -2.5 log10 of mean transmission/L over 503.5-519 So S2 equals 0.27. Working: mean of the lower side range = 0.993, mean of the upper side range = 1.08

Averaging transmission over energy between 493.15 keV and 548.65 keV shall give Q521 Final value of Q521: 0.949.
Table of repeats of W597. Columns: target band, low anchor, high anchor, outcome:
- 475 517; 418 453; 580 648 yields 4.6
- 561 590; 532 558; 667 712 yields -1.7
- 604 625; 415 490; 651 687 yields -0.9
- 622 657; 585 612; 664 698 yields -1.8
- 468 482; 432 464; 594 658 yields 1.6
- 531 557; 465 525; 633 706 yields -4.0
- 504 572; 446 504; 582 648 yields 2.2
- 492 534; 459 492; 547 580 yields 4.4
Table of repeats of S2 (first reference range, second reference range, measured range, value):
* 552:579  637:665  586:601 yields 0.01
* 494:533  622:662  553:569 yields -0.16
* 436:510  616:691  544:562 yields -0.10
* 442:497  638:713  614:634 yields -0.08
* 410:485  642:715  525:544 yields -0.03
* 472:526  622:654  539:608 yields -0.11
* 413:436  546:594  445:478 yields 0.20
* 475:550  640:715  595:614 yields -0.08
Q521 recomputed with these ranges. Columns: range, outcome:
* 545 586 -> 1.12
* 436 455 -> 1.04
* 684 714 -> 0.972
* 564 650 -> 1.09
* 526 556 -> 1.07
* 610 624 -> 1.07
